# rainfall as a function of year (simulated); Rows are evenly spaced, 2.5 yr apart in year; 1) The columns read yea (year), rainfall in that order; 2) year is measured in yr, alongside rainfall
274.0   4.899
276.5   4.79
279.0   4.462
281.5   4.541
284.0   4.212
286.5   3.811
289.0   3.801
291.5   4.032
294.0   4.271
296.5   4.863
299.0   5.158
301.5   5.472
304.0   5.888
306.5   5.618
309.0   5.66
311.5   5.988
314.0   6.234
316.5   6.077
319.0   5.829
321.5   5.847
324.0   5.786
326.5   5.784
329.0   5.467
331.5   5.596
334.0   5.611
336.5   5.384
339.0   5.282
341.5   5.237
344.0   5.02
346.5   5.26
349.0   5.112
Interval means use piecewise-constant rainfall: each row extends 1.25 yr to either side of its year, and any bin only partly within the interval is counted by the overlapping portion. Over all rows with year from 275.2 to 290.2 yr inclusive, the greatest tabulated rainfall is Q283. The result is 4.79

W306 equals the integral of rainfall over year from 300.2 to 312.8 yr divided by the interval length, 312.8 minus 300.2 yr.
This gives 5.72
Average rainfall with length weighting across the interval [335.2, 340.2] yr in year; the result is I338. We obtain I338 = 5.34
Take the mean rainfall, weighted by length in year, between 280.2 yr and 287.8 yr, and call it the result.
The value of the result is 4.19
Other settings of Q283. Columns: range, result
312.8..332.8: 6.234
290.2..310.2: 5.888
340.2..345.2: 5.237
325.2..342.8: 5.784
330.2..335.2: 5.611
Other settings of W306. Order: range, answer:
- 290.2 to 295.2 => 4.15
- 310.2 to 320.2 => 6.03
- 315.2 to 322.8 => 5.92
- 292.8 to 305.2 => 5.13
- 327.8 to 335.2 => 5.56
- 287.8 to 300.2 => 4.42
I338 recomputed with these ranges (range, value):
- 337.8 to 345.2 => 5.18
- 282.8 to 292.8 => 3.96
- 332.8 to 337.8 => 5.49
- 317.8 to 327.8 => 5.81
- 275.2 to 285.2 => 4.5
